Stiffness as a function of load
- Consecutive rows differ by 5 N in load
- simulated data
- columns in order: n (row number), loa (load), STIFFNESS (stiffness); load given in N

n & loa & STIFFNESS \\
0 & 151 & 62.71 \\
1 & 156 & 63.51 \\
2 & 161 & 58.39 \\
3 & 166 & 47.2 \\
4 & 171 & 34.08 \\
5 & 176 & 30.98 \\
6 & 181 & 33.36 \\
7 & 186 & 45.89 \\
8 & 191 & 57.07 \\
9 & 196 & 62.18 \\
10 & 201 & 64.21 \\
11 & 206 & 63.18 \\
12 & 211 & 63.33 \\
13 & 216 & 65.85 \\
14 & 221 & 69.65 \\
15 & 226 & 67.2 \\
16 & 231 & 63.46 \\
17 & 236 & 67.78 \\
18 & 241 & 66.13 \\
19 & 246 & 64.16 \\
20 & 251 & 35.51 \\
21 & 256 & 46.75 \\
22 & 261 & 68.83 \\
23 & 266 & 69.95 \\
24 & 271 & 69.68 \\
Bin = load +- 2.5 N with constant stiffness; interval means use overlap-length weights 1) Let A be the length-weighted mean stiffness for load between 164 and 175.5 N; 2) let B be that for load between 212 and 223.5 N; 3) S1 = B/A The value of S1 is 1.7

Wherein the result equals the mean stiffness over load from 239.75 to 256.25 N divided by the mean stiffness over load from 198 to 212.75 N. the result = 0.8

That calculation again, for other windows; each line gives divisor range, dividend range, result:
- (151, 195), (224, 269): 1.28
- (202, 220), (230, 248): 1.02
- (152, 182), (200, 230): 1.42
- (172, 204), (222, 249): 1.35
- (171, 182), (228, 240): 2.03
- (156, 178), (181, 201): 1.18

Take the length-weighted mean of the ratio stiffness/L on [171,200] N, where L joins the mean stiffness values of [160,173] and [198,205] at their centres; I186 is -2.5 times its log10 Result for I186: 0.22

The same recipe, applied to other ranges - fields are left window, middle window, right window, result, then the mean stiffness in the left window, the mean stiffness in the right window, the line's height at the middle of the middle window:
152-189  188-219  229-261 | -0.22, 45.7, 58.1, 51.2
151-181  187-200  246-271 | -0.17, 47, 57.6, 50.2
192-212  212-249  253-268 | -0.07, 62.8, 60.7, 61.8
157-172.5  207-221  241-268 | -0.21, 49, 57.6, 53.7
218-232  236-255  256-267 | 0.17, 67.1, 64.2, 65.4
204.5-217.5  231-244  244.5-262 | -0.17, 64.1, 51.9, 56.5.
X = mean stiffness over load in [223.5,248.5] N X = 65.7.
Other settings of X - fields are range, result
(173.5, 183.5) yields 32.2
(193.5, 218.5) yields 63.8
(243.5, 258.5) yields 48.8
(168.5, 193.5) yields 40.3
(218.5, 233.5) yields 66.8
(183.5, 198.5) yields 55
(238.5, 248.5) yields 65.1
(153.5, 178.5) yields 46.8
